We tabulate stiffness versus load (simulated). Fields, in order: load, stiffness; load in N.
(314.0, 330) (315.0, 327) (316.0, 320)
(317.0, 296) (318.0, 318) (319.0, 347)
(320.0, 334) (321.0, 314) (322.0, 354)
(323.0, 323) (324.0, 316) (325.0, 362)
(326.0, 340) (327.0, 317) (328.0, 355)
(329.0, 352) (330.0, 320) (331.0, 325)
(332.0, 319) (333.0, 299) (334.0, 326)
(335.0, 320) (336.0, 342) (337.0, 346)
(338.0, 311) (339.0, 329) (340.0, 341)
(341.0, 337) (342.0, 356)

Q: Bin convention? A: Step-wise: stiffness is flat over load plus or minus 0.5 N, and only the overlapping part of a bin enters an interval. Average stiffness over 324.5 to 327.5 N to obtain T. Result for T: 340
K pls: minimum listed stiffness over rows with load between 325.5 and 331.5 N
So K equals 317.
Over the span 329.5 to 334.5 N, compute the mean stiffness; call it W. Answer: 318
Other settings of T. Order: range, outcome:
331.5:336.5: 321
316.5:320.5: 324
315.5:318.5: 311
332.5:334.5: 312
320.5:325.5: 334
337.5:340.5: 327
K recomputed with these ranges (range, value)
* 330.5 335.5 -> 299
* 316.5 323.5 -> 296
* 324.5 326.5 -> 340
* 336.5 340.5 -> 311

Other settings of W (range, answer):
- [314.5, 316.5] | 324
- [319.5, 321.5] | 324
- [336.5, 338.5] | 328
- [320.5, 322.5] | 334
